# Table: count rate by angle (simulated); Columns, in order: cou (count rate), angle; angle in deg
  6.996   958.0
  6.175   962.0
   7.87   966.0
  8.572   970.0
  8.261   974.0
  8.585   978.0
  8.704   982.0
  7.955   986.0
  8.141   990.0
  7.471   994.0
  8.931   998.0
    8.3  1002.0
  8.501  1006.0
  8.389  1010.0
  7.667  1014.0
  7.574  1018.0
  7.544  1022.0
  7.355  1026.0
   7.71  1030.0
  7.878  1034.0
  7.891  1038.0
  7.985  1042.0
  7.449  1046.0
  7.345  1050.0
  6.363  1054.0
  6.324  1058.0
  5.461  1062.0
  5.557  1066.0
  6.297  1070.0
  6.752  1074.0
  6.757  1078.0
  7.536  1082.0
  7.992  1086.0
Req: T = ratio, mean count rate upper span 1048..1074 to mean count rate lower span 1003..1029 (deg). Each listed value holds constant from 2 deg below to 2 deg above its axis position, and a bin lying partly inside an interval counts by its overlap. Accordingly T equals 0.80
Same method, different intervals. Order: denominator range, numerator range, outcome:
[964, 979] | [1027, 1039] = 0.94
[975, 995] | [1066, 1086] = 0.83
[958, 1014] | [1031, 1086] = 0.86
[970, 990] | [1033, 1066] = 0.83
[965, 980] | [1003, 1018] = 0.97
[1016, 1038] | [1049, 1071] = 0.81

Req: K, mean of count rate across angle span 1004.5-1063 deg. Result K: 7.45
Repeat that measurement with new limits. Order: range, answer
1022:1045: 7.73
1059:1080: 6.17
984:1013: 8.22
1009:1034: 7.69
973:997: 8.21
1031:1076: 6.86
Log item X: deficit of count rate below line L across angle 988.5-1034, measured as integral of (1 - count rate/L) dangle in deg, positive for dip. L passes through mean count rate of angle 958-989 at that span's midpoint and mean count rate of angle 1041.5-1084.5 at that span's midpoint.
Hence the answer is -3.3 deg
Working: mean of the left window 7.96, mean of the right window 6.68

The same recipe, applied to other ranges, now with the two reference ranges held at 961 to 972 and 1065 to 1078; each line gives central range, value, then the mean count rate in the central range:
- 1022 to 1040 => -2.2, 7.69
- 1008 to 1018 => -1.2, 7.94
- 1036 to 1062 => -1.8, 7.09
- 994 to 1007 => -2.1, 8.41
